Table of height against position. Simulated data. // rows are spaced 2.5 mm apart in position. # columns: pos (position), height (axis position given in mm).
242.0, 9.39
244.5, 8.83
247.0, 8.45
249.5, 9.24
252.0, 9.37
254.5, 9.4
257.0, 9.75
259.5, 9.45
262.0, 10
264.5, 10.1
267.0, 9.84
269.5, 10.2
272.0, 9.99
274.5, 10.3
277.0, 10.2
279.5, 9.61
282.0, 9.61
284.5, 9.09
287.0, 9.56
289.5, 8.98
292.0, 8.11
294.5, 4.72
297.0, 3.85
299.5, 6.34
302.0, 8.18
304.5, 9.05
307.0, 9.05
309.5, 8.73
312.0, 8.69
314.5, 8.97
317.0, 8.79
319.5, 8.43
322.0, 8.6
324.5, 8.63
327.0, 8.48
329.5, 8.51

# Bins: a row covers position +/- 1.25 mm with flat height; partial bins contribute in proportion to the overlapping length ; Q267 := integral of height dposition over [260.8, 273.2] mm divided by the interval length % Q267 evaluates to 10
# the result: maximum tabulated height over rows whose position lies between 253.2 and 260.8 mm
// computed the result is 9.75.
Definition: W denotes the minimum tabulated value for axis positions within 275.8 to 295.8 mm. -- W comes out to 4.72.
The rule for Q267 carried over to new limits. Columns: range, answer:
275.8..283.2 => 9.81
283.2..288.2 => 9.33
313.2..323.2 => 8.7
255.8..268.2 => 9.83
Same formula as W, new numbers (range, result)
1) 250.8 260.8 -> 9.37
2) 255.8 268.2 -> 9.45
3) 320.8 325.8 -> 8.6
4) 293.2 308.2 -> 3.85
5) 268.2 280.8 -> 9.61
